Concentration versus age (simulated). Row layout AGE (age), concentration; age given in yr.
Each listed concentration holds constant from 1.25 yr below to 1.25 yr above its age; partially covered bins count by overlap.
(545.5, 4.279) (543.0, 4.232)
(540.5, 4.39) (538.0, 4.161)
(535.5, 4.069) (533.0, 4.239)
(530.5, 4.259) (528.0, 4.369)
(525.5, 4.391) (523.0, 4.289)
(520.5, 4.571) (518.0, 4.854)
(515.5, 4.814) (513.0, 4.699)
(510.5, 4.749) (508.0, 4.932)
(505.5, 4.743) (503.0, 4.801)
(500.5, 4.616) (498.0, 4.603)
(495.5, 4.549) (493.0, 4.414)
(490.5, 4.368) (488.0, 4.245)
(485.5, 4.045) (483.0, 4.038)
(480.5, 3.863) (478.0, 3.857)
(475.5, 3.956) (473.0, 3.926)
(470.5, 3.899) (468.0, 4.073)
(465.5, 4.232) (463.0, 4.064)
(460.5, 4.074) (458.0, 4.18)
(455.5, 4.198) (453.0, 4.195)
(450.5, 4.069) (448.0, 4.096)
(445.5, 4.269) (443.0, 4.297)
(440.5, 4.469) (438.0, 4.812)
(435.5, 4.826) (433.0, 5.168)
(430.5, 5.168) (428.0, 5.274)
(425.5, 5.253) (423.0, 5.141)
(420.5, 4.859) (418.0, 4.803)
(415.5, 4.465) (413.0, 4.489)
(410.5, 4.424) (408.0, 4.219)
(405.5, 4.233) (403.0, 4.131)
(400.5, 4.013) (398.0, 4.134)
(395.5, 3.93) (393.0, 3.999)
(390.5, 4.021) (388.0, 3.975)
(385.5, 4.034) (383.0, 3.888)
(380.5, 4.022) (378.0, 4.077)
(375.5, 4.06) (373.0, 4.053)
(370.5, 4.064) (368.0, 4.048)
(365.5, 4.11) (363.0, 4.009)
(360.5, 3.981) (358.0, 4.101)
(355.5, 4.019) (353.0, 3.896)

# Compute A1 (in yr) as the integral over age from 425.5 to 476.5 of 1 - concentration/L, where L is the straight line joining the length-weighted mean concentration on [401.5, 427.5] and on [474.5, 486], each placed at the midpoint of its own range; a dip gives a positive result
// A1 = -1.6 yr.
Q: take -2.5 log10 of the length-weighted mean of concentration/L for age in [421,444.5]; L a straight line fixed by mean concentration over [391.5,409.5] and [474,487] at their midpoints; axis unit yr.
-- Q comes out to -0.21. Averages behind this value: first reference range 4.1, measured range 4.92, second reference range 3.96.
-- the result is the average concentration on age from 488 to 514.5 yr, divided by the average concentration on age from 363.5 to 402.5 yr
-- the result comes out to 1.1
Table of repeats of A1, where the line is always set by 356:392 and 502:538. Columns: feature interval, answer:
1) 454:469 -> 0.7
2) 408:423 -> -1.6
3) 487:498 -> 0.1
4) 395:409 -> 0.0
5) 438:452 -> 0.0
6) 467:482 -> 1.6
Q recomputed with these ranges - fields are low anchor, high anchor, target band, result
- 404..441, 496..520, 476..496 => 0.15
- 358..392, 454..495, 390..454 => -0.11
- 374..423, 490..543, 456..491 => 0.09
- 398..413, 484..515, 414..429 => -0.16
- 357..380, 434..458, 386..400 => 0.04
